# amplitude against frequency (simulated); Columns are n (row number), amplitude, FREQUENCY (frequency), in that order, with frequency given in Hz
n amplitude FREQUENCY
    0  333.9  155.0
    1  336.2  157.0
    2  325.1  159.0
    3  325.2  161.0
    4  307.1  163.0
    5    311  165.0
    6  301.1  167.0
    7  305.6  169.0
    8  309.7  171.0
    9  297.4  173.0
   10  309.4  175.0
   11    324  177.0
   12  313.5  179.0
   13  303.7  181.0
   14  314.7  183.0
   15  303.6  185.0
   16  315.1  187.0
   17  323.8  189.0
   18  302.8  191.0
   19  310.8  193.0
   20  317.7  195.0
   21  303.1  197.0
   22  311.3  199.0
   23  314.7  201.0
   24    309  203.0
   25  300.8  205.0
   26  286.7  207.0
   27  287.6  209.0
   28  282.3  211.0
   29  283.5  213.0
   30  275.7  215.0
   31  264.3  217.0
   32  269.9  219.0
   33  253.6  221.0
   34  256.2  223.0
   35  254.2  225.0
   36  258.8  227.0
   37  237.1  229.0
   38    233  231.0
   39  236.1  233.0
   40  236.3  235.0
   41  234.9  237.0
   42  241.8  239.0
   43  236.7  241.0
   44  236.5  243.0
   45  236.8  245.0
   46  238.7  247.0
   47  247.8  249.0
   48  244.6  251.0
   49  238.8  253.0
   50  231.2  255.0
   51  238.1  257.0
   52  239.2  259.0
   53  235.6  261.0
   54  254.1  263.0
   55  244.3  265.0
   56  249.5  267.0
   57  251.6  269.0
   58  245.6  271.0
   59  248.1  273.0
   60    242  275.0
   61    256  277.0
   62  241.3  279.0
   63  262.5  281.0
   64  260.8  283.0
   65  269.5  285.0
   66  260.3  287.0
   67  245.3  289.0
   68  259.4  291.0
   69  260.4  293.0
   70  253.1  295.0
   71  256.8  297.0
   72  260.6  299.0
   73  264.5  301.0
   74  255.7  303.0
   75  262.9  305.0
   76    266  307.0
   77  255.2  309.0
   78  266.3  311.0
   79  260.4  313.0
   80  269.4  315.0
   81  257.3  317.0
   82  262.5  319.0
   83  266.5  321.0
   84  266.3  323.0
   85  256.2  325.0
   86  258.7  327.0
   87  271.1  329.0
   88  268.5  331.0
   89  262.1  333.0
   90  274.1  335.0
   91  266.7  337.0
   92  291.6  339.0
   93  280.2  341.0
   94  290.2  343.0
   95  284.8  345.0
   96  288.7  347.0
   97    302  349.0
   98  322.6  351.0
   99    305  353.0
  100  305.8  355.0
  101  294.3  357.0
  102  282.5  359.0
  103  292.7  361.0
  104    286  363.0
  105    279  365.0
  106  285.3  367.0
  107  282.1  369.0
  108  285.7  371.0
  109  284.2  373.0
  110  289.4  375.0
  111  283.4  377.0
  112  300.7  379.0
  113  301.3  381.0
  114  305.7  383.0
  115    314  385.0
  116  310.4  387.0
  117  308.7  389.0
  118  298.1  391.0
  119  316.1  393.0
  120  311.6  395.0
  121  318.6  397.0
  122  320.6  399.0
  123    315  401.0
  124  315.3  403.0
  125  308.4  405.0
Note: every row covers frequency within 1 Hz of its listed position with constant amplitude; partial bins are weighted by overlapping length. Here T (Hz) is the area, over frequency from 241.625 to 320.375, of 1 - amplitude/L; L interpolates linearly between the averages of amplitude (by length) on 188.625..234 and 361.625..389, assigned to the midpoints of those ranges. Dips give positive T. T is 9.42 Hz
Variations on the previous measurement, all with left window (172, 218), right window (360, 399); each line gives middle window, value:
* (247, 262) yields 3.1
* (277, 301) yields 3.4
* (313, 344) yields 3.1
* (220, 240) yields 3.8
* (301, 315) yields 1.8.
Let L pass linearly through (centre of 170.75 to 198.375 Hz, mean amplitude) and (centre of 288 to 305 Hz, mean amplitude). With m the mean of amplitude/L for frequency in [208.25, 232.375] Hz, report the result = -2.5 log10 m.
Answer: 0.12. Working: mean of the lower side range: 311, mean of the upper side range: 257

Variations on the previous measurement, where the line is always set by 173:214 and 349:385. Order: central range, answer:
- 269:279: 0.209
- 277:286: 0.162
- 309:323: 0.133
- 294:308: 0.150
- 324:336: 0.122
